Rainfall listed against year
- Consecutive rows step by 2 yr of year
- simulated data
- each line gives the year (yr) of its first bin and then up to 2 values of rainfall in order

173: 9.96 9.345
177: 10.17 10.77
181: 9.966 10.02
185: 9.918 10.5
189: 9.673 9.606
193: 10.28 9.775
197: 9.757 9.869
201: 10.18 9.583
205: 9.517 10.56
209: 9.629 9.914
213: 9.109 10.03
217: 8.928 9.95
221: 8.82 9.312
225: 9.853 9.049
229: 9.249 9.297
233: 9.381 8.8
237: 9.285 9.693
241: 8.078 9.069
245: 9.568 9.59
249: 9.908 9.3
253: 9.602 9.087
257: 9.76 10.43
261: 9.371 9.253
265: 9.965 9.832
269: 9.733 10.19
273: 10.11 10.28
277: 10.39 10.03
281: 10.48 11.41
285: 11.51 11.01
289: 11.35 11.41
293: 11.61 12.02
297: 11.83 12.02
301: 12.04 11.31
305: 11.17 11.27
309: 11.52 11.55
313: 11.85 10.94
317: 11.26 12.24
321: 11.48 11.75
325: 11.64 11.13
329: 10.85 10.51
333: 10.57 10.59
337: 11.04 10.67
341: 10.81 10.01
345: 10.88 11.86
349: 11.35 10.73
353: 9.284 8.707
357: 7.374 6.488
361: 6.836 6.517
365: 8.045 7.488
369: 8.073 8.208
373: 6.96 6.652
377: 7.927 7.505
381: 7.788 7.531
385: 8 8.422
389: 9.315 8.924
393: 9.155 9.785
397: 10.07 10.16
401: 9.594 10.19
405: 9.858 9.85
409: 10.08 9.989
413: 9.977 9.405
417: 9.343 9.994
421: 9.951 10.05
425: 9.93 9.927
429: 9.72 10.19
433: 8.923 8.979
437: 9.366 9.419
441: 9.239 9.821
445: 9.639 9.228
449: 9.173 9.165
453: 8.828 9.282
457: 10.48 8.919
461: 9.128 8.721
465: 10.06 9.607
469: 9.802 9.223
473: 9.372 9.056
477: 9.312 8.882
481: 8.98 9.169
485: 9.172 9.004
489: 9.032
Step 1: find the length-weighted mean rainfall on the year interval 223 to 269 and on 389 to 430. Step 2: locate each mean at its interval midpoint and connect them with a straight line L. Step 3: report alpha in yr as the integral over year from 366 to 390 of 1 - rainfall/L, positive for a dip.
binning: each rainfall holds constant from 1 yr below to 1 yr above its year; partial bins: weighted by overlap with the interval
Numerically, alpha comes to 4.7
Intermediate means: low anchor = 9.43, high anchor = 9.79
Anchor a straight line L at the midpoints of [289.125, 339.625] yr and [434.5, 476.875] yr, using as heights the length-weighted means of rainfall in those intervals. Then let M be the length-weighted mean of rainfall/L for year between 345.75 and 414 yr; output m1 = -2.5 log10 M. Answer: 0.18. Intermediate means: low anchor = 11.4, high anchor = 9.36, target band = 8.79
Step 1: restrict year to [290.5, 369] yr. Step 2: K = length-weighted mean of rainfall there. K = 10.5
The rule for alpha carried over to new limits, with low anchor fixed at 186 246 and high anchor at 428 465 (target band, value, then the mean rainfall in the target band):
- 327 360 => -2.42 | 10.1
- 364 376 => 2.36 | 7.57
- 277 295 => -3.08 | 11.1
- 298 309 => -2.42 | 11.6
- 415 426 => -0.50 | 9.81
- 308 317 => -1.88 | 11.4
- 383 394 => 0.89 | 8.65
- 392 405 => -0.59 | 9.83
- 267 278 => -0.71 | 10.1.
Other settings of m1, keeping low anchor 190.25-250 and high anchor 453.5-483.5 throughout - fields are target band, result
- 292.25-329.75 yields -0.22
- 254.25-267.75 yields -0.02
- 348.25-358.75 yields 0.02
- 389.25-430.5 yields -0.05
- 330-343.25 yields -0.13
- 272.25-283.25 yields -0.10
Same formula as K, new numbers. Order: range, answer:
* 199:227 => 9.63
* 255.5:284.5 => 10.1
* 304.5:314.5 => 11.5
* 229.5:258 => 9.31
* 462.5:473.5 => 9.5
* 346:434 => 9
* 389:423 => 9.77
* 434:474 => 9.37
